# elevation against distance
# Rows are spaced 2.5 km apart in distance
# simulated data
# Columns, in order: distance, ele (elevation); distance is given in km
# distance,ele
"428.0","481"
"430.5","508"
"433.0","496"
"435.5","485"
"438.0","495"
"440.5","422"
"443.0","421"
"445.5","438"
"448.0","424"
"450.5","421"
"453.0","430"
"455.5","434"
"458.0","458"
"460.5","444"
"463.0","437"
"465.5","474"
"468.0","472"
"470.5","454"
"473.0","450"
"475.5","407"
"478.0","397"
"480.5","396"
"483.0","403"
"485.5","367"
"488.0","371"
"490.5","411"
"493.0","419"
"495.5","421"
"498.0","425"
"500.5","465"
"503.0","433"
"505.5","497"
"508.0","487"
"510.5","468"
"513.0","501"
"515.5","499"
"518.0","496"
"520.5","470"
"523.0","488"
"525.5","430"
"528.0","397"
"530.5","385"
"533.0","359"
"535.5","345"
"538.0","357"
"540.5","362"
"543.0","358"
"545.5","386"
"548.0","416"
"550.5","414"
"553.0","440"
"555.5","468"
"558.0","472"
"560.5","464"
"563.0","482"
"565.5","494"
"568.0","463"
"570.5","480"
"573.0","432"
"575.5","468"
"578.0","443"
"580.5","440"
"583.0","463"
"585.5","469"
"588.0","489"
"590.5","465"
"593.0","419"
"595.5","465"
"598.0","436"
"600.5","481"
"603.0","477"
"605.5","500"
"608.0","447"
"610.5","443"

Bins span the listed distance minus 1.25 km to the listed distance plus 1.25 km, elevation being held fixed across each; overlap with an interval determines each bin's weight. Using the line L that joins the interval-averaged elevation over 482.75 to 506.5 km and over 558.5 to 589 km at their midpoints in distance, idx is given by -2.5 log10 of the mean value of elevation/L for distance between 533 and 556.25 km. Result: 0.15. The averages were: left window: 421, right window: 466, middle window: 391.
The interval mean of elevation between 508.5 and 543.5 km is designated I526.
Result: 425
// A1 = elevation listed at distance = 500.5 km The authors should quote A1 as 465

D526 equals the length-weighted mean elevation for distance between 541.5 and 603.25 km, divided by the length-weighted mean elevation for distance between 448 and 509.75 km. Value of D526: 1.0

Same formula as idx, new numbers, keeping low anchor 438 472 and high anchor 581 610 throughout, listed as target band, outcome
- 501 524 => -0.070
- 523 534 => 0.125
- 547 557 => 0.051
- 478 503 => 0.098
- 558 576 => -0.023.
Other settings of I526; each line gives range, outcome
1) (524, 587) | 428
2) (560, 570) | 477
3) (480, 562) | 427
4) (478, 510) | 425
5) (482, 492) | 388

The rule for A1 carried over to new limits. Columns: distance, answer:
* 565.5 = 494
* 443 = 421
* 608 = 447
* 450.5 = 421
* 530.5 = 385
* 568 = 463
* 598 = 436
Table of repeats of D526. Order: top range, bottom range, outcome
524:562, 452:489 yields 0.95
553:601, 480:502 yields 1.13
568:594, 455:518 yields 1.04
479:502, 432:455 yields 0.91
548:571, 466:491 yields 1.11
